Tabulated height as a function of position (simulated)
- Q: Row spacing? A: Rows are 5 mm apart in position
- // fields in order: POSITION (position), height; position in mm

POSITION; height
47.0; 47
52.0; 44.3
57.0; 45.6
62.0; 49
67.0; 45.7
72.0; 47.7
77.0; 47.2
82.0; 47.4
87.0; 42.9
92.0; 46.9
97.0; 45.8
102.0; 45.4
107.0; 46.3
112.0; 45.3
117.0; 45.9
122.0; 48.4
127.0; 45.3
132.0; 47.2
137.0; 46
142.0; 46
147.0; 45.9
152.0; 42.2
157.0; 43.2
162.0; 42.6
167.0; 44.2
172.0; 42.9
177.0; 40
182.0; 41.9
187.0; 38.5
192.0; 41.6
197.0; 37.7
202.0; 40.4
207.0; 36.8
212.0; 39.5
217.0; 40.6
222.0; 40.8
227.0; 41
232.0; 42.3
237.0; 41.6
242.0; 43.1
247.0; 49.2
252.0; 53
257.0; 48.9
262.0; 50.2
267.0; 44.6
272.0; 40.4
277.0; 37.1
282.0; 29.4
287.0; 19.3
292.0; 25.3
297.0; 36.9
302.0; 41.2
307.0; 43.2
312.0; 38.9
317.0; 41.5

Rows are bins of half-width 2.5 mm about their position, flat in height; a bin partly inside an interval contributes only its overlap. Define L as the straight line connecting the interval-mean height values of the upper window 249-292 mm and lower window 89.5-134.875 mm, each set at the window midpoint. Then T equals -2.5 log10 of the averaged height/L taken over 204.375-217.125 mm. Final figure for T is 0.09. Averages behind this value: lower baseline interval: 46.3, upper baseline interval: 39.6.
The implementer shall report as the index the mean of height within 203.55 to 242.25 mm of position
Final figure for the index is 40.6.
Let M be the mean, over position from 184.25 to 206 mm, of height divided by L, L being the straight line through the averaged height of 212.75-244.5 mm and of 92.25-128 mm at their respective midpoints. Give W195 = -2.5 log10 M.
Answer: 0.090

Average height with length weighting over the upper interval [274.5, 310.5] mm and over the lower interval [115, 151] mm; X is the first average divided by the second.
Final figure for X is 0.72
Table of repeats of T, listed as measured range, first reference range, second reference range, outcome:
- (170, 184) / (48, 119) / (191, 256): 0.052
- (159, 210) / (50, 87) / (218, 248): 0.079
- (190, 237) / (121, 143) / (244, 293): 0.068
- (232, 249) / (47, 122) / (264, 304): -0.193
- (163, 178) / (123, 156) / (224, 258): 0.069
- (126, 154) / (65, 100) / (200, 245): -0.037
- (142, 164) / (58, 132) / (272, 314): -0.024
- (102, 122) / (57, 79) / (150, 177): -0.023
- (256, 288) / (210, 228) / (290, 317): -0.004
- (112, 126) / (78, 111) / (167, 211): -0.054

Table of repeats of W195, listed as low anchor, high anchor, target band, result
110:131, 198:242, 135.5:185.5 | 0.016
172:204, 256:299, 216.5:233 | -0.067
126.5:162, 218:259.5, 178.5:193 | 0.111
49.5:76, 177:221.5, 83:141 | -0.047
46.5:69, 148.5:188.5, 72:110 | -0.025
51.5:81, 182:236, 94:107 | -0.015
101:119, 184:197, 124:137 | -0.050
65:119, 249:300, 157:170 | -0.005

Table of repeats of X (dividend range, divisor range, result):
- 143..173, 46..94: 0.94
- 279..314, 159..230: 0.82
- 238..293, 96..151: 0.88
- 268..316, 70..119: 0.76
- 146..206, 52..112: 0.90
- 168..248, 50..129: 0.89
